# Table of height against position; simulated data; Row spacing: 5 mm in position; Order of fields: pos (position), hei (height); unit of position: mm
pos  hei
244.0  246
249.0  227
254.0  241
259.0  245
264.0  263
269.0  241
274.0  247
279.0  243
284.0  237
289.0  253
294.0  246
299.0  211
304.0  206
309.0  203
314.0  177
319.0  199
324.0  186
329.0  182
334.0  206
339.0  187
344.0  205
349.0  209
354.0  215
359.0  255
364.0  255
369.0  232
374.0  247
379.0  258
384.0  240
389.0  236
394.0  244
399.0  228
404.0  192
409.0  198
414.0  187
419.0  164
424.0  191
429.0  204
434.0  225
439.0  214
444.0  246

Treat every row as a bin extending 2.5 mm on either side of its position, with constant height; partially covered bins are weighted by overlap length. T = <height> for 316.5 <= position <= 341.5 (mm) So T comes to 192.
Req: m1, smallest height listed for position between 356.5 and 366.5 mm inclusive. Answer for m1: 255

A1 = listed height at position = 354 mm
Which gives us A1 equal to 215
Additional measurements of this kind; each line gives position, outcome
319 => 199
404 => 192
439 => 214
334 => 206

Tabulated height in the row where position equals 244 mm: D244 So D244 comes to 246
